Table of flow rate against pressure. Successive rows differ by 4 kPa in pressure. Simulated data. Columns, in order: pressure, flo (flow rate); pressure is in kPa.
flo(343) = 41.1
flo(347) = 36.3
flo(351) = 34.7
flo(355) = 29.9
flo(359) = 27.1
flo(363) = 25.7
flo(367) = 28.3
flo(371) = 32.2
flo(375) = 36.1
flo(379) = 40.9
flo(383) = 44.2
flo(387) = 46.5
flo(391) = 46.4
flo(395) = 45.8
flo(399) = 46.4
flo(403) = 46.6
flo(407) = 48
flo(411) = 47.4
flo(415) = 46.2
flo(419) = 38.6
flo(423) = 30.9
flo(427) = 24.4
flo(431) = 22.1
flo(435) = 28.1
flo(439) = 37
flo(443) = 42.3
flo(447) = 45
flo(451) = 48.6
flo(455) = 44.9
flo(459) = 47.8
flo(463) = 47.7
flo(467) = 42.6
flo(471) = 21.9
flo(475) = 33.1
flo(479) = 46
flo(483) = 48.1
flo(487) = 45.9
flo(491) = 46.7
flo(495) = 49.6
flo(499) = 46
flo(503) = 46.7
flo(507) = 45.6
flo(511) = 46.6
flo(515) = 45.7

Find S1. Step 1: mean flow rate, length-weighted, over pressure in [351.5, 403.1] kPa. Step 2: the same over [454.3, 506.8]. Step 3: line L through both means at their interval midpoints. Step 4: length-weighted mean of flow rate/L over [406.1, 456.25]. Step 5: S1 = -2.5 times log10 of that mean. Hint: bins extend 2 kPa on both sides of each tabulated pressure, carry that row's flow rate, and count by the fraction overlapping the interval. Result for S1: 0.07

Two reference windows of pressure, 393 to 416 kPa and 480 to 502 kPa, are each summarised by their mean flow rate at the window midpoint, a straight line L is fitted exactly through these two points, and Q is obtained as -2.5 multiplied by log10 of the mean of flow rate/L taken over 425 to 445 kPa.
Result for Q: 0.46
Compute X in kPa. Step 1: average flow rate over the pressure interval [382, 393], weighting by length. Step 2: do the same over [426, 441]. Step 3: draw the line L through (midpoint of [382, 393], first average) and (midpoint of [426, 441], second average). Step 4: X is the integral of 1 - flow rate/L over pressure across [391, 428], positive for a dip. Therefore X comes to -4.7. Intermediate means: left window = 45.8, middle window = 42.3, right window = 28.1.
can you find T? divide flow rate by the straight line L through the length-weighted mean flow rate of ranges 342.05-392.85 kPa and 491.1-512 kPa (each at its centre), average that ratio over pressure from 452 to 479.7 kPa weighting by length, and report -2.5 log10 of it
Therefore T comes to 0.08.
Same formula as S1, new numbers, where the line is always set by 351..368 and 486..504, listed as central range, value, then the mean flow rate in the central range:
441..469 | -0.10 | 45.6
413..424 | -0.08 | 39.3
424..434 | 0.48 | 24.5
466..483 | 0.20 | 36.9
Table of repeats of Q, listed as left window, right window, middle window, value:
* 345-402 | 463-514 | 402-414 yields -0.20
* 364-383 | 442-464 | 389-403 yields -0.21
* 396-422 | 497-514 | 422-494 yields 0.16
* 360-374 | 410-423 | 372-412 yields -0.24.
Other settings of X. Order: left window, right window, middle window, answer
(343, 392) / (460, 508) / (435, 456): -0.6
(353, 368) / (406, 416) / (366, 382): -1.1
